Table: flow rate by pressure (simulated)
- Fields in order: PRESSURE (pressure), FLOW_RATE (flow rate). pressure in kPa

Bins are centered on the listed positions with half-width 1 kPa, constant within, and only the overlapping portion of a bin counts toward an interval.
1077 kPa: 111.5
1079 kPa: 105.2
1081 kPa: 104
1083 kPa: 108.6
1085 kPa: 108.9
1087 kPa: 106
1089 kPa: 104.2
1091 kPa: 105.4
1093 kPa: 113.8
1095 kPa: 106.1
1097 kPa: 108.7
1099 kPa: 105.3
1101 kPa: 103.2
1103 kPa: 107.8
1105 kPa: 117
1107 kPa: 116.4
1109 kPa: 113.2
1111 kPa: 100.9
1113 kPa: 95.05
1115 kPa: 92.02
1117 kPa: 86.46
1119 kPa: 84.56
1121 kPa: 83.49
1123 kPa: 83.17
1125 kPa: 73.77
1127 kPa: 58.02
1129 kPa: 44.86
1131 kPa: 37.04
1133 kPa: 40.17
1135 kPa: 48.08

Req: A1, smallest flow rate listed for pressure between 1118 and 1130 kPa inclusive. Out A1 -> 44.86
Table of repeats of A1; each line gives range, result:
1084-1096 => 104.2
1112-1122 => 83.49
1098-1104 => 103.2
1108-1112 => 100.9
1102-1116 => 92.02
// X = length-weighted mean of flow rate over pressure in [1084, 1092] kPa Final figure 106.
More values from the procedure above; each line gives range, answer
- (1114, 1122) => 86.6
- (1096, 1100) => 107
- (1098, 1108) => 110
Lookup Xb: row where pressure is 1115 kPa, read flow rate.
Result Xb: 92.02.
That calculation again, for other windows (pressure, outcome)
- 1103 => 107.8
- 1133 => 40.17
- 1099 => 105.3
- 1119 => 84.56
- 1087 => 106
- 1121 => 83.49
